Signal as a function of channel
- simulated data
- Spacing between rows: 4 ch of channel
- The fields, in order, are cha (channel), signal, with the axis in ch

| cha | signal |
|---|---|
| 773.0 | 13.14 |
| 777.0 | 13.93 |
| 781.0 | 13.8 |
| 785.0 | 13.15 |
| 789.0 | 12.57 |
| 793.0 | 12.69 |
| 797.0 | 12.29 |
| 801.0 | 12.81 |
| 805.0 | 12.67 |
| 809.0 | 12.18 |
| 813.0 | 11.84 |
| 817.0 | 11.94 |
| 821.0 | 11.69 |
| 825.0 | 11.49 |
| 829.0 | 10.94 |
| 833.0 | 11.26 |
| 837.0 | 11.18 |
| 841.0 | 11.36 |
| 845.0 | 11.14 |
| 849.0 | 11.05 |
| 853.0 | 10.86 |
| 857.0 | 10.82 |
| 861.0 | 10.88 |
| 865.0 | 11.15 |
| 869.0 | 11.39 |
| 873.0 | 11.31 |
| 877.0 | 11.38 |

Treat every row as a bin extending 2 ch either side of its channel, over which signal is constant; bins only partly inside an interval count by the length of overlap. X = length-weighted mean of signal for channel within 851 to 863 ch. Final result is 10.9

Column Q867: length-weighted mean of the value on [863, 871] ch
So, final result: 11.3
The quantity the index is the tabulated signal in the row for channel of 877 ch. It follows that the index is 11.38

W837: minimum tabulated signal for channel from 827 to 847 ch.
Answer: 10.94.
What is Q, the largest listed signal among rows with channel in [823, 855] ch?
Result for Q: 11.49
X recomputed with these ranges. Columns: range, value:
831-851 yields 11.2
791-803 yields 12.6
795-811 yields 12.5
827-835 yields 11.1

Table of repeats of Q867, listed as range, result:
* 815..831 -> 11.5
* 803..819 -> 12.2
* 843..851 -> 11.1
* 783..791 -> 12.9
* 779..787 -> 13.5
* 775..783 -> 13.9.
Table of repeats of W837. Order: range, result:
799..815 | 11.84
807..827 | 11.49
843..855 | 10.86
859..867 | 10.88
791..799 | 12.29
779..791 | 12.57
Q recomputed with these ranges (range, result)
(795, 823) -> 12.81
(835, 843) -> 11.36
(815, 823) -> 11.94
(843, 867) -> 11.15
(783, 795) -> 13.15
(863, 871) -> 11.39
